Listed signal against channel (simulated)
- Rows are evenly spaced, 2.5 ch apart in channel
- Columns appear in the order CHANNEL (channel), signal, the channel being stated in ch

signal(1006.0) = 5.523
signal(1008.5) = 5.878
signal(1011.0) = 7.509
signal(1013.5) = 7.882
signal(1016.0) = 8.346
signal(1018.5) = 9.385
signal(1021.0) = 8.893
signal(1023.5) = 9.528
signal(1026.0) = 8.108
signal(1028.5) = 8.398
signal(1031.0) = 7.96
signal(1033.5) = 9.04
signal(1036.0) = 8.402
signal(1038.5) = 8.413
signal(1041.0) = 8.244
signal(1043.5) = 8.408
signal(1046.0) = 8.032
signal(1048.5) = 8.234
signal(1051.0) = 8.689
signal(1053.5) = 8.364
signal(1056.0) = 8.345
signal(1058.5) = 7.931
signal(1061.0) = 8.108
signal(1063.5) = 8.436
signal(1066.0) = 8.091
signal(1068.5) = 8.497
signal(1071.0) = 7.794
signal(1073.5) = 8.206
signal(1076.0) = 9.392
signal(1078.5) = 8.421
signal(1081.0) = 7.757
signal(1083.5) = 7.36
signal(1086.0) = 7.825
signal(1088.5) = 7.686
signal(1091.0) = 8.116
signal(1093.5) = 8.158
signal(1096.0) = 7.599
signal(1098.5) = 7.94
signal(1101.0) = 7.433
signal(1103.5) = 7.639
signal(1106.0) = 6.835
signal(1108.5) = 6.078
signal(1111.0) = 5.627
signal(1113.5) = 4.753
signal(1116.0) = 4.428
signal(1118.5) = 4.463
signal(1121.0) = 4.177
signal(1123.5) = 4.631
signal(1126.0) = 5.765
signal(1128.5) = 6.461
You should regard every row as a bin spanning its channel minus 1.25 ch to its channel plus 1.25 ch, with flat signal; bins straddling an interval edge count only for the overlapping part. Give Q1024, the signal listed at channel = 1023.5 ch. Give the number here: 9.528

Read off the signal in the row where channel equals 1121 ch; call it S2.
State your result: 4.177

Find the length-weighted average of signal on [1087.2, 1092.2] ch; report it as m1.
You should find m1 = 7.9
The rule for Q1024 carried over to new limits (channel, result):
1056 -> 8.345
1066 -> 8.091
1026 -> 8.108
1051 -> 8.689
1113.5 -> 4.753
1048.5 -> 8.234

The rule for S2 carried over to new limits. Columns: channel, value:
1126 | 5.765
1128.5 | 6.461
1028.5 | 8.398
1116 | 4.428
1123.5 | 4.631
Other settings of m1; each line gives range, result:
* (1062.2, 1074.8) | 8.21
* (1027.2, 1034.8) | 8.46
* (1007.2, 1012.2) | 6.67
